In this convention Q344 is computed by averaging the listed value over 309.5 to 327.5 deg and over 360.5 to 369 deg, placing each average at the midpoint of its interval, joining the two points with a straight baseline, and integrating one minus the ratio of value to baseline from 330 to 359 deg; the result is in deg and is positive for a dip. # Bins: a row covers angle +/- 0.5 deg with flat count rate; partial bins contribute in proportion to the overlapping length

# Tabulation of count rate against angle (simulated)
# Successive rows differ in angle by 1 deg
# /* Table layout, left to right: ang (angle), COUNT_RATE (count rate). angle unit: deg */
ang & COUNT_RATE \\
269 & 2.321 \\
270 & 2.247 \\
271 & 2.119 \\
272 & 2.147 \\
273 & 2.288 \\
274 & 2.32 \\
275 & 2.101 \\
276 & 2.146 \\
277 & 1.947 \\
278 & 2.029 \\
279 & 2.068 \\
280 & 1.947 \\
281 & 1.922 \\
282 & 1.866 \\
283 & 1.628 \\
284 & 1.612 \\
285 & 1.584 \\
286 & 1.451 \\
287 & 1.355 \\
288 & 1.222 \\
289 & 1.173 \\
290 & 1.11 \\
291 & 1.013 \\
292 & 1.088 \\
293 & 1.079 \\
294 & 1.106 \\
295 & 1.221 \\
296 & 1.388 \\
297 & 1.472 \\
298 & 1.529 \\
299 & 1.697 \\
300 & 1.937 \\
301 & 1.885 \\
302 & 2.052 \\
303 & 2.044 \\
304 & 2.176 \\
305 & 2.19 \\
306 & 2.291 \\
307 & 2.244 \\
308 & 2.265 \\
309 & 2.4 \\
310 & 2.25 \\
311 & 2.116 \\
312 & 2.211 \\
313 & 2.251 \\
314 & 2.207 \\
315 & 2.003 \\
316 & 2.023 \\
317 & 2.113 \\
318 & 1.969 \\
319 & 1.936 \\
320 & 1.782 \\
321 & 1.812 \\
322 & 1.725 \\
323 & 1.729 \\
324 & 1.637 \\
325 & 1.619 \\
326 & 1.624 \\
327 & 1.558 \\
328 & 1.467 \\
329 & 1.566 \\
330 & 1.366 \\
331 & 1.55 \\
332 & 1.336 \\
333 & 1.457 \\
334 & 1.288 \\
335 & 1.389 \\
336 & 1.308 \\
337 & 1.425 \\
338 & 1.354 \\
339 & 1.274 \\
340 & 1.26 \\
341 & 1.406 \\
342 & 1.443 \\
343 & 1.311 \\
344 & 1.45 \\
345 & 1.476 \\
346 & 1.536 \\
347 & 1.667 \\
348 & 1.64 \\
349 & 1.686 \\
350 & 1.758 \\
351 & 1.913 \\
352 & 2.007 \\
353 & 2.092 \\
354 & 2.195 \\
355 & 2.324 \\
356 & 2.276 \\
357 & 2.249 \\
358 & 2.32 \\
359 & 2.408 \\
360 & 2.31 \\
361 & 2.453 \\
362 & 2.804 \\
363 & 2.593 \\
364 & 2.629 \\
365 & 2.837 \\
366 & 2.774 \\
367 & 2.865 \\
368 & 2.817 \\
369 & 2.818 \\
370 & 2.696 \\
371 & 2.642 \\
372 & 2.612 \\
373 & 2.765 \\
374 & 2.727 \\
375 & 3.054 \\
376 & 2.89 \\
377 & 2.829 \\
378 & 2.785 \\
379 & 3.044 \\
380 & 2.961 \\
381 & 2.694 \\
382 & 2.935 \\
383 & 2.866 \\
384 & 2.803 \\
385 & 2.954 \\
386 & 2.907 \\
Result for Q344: 8.8 deg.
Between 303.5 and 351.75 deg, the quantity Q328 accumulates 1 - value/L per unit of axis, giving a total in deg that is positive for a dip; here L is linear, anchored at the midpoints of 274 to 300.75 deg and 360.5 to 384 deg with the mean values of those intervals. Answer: 8.4 deg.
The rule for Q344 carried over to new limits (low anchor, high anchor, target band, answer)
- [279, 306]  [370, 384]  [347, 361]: 2.3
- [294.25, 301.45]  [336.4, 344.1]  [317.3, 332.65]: -2.3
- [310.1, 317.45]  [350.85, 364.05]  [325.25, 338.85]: 4.8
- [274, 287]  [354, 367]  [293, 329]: 4.0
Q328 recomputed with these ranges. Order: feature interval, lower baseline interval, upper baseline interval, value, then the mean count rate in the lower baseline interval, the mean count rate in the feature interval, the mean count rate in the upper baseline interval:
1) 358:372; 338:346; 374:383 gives -1.95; 1.38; 2.65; 2.89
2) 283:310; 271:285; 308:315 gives 6.10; 1.99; 1.65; 2.22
